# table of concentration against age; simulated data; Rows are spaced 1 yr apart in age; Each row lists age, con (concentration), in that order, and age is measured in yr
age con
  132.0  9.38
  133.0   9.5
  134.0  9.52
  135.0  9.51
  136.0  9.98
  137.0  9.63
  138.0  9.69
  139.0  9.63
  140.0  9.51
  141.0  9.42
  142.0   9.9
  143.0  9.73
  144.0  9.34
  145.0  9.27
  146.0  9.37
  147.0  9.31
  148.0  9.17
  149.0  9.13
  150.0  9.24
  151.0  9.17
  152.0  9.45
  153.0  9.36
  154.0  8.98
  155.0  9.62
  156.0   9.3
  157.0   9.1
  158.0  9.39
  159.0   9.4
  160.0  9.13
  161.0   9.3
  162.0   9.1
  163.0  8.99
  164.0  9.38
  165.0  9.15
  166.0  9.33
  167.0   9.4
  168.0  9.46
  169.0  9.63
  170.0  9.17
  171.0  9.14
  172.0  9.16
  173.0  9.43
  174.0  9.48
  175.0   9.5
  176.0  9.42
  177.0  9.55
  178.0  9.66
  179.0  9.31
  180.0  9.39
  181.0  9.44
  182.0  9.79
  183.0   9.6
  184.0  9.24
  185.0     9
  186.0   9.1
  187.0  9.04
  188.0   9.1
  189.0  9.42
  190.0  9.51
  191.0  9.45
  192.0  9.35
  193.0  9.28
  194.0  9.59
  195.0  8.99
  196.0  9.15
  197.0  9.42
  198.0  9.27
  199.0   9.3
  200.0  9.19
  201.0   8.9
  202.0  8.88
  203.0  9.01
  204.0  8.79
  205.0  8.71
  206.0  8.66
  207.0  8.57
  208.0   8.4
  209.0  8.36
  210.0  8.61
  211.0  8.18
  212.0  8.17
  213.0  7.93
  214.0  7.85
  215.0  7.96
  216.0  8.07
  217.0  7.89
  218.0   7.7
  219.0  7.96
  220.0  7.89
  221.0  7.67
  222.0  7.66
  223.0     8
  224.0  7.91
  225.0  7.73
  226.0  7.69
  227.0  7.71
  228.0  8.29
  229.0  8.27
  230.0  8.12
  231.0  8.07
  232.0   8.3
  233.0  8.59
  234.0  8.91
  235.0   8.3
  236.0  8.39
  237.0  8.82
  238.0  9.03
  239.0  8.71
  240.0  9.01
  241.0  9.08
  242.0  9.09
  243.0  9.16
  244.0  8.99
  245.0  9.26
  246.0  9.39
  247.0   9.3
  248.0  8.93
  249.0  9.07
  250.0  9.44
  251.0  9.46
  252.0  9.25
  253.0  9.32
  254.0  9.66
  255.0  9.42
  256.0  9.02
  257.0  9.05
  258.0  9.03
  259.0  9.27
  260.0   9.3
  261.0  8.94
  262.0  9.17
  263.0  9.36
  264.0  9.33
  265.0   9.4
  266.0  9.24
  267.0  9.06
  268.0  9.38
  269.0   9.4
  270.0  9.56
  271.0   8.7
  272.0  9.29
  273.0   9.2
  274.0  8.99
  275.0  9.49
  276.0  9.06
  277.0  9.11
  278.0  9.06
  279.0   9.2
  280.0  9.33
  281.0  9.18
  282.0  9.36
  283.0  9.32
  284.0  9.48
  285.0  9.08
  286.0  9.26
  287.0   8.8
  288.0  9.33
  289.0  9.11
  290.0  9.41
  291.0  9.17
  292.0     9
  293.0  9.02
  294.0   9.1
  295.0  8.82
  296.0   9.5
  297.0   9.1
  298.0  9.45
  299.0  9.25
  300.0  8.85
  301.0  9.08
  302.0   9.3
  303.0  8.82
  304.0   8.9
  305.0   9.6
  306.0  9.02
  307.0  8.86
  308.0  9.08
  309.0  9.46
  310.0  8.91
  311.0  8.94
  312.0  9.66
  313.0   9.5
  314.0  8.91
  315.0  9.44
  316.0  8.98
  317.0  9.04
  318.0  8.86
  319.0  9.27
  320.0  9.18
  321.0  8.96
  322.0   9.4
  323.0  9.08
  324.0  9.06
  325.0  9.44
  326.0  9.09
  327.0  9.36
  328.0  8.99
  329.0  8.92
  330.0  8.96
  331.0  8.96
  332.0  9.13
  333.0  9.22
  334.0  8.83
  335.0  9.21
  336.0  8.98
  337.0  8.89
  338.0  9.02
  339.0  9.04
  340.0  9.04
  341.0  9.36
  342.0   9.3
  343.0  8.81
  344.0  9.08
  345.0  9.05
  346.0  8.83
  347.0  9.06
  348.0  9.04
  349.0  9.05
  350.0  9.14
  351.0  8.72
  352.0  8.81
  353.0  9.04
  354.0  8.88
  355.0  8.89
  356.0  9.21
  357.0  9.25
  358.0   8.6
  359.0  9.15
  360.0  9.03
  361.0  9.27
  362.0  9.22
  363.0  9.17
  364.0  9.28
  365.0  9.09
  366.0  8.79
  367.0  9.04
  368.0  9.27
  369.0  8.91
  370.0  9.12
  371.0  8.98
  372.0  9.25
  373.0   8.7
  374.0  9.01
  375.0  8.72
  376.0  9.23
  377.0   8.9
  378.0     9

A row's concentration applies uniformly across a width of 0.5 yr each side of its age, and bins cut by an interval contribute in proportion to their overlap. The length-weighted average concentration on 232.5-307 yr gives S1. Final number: 9.14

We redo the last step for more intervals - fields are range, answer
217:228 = 7.82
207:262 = 8.59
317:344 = 9.09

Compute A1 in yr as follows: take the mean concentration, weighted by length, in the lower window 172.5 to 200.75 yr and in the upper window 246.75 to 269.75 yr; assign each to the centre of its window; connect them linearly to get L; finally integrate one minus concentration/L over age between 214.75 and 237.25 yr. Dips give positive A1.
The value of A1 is 3.0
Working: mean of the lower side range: 9.35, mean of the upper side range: 9.26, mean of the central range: 8.08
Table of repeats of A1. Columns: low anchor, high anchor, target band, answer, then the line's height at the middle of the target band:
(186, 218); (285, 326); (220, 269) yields 0.7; 8.94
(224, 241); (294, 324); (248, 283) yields -2.1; 8.71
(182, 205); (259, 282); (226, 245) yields 1.3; 9.22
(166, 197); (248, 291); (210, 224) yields 2.1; 9.31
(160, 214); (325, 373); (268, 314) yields -0.5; 9.08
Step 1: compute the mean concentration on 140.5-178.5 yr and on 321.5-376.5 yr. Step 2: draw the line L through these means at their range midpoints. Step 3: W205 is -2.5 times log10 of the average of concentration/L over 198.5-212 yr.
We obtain 0.07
